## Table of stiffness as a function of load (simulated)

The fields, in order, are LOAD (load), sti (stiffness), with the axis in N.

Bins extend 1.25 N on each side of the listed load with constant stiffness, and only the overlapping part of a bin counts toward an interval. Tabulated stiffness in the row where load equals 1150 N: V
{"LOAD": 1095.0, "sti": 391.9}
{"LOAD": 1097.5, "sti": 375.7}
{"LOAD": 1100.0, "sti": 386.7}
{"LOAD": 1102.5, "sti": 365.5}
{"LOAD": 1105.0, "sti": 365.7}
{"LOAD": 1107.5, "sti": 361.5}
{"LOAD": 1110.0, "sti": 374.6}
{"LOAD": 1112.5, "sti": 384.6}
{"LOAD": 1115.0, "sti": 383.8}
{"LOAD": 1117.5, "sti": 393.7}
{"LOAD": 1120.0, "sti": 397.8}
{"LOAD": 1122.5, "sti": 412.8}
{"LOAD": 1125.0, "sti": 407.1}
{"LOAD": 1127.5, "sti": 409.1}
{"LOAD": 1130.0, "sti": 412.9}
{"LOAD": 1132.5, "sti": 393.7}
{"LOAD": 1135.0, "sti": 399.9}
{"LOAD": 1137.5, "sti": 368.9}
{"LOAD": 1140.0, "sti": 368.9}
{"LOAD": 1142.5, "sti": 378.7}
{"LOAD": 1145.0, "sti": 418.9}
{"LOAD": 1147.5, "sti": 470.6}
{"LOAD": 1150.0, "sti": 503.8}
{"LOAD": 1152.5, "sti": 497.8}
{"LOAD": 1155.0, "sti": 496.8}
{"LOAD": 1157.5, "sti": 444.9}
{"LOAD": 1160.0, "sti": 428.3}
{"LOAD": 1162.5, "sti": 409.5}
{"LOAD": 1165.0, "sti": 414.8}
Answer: 503.8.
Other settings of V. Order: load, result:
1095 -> 391.9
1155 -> 496.8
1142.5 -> 378.7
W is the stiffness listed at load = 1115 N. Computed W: 383.8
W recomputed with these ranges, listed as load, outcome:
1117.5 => 393.7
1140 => 368.9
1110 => 374.6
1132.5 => 393.7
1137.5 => 368.9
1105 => 365.7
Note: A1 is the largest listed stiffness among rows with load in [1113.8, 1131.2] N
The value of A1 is 412.9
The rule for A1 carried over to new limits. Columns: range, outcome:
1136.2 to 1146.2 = 418.9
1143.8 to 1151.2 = 503.8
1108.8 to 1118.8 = 393.7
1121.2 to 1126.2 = 412.8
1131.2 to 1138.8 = 399.9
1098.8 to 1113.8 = 386.7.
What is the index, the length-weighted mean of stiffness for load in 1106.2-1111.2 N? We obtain 368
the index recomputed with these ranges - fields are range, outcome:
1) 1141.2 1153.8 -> 454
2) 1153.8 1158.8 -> 470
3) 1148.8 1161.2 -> 474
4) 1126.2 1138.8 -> 397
